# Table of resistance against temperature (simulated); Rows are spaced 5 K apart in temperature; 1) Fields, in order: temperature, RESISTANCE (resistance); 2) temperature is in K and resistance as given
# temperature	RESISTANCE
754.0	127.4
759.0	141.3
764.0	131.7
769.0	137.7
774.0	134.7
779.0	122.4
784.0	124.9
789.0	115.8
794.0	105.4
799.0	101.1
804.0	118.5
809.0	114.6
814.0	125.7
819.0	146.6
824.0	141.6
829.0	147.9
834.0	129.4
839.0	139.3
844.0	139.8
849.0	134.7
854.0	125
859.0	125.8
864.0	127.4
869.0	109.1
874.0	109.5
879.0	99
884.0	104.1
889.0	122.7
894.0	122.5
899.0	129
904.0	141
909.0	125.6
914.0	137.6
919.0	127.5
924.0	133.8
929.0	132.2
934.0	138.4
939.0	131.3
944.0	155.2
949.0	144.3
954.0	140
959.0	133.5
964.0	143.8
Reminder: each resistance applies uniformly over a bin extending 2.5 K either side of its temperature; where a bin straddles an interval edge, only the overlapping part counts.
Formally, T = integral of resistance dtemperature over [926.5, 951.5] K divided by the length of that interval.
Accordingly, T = 140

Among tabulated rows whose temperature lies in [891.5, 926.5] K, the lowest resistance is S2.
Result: 122.5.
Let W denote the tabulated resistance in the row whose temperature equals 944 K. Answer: 155.2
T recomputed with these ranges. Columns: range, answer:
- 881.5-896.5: 116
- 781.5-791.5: 120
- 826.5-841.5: 139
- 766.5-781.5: 132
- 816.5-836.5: 141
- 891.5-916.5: 131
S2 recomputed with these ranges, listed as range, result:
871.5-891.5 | 99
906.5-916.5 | 125.6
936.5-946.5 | 131.3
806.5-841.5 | 114.6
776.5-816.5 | 101.1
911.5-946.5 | 127.5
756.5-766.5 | 131.7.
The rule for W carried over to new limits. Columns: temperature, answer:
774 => 134.7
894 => 122.5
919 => 127.5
